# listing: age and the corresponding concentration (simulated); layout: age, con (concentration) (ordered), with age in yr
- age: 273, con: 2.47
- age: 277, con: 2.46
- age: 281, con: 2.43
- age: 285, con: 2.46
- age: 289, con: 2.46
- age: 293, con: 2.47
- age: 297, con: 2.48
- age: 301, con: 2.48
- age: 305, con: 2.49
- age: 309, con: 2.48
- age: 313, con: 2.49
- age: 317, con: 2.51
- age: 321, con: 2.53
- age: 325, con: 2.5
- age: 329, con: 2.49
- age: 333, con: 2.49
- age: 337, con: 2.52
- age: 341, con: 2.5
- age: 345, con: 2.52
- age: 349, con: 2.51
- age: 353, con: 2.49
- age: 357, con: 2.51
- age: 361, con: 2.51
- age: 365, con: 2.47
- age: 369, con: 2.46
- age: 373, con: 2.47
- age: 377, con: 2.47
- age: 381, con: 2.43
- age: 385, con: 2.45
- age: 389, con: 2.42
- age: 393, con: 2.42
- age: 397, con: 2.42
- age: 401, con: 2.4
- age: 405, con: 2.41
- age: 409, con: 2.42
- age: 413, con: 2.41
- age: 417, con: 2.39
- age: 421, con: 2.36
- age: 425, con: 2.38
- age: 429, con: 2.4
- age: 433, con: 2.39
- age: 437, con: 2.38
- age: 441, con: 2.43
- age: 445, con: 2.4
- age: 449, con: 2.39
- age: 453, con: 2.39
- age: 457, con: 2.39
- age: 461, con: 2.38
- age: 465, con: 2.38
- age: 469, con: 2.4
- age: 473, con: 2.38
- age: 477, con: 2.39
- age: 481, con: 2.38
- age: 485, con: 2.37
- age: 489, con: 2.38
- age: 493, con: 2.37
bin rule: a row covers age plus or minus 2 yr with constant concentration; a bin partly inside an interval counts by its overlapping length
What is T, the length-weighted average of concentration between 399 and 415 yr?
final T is 2.41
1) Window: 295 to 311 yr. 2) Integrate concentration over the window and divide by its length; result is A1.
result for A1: 2.48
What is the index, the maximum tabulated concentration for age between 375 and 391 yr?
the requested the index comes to 2.47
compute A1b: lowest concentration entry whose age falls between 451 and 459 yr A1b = 2.39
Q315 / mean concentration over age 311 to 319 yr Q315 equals 2.5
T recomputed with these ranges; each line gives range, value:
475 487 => 2.38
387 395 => 2.42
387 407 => 2.41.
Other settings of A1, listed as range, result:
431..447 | 2.4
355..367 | 2.5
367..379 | 2.47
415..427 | 2.38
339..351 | 2.51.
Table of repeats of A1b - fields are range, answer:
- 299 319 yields 2.48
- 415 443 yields 2.36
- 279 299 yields 2.43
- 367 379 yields 2.46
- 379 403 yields 2.4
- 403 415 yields 2.41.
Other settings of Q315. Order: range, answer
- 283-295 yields 2.46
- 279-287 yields 2.45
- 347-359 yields 2.5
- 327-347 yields 2.5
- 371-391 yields 2.45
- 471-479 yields 2.38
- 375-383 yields 2.45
